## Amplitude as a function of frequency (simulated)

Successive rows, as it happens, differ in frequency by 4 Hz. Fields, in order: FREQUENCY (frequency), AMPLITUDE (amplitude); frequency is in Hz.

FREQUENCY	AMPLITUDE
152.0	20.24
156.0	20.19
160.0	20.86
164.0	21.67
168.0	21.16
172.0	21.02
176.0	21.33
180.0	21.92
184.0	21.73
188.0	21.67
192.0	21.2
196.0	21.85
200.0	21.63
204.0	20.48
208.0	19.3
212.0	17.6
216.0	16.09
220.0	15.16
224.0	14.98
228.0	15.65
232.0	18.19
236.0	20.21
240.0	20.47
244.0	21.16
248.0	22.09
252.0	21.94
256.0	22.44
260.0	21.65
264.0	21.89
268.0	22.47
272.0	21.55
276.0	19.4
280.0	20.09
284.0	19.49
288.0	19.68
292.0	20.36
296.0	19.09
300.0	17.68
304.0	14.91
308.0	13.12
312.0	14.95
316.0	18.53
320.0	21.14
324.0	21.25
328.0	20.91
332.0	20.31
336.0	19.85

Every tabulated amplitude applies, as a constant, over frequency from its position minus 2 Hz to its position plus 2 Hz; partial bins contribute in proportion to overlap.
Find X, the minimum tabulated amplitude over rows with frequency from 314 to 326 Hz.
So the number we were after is 18.53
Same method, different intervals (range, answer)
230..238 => 18.19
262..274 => 21.55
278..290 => 19.49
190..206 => 20.48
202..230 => 14.98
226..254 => 15.65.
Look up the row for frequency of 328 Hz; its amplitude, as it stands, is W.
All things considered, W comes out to 20.91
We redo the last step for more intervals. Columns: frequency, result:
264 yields 21.89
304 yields 14.91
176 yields 21.33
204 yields 20.48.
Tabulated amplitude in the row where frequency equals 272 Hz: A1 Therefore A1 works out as 21.55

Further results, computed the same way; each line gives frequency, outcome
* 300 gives 17.68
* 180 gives 21.92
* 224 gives 14.98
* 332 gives 20.31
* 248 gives 22.09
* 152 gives 20.24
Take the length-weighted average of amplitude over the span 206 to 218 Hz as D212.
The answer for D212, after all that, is 17.7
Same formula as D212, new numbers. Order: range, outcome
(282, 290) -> 19.6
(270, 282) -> 20.3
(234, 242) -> 20.3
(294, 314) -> 15.9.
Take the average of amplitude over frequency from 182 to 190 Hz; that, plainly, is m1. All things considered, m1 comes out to 21.7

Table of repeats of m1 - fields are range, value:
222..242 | 17.9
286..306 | 18.3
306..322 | 16.9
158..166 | 21.3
